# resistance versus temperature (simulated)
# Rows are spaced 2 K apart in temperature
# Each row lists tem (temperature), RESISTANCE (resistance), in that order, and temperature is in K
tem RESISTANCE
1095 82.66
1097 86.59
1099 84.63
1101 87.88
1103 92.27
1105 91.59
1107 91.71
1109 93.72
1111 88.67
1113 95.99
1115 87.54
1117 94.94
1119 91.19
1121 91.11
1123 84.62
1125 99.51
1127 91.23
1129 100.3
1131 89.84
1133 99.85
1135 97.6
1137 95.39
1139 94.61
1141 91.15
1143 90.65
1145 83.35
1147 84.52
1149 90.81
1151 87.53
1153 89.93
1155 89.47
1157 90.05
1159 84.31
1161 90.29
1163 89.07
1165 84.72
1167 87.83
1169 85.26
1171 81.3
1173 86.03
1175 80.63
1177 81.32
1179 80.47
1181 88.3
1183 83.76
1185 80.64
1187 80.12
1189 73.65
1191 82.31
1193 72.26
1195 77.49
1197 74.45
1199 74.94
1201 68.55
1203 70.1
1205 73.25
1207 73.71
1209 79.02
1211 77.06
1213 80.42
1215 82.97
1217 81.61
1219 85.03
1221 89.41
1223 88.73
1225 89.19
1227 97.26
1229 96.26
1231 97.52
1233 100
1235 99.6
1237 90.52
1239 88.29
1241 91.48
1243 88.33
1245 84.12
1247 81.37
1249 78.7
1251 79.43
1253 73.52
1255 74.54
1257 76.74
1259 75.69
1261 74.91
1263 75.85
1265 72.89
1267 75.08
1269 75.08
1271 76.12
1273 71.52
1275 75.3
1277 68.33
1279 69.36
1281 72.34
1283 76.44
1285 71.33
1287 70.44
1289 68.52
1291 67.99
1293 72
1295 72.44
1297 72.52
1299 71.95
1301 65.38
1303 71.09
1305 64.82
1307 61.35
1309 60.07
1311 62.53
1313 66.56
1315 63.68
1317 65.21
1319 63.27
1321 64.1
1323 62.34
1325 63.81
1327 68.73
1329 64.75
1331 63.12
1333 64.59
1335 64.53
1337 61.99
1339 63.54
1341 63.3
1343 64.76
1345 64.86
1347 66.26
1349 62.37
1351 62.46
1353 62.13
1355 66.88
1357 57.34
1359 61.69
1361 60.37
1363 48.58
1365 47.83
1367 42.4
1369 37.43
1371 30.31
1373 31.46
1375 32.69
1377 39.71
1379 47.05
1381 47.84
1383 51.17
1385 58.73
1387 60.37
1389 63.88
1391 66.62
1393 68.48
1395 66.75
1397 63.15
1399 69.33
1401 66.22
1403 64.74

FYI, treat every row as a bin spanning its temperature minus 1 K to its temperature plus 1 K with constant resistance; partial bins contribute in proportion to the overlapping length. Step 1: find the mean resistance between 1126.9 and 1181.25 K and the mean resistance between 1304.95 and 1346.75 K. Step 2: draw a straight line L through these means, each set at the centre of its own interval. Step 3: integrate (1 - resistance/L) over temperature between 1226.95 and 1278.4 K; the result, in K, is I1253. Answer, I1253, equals -5.0 K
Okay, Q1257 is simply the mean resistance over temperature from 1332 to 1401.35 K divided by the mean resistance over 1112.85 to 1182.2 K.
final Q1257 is 0.63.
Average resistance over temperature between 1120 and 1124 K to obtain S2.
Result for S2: 87.9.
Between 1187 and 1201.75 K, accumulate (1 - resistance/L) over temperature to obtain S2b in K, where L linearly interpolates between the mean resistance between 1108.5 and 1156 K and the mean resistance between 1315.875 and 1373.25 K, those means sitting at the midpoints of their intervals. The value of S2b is 1.25 K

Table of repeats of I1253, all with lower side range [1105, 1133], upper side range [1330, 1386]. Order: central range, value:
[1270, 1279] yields -0.6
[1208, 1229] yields -2.5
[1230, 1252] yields -4.8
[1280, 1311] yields -2.2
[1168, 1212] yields 1.6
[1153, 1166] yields -0.3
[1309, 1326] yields -0.8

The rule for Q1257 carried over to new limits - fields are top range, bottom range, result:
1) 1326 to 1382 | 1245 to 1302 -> 0.75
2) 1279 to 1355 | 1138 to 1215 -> 0.80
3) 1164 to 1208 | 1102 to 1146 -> 0.85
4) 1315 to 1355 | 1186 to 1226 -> 0.81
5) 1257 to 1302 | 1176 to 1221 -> 0.92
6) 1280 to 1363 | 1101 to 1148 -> 0.71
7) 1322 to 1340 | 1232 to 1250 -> 0.72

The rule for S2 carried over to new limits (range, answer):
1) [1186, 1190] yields 76.9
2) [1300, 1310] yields 64.5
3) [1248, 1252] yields 79.1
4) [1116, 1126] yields 92.3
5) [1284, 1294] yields 70.1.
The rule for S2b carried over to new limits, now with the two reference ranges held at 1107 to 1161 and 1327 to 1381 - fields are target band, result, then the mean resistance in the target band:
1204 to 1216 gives 0.2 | 77.7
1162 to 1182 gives 0.2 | 84.5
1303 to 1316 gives -0.3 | 63.8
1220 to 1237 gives -4.2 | 94.5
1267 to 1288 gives -1.5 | 72.7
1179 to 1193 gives 0.4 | 80.7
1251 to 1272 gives -1.4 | 75.3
